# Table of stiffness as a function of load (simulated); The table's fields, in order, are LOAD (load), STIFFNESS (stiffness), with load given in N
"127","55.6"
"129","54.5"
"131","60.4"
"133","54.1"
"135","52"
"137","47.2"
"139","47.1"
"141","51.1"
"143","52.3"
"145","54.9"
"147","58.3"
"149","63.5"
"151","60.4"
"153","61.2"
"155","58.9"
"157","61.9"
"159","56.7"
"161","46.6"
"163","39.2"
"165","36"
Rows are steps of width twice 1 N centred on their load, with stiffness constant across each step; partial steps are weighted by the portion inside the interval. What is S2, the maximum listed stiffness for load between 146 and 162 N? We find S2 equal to 63.5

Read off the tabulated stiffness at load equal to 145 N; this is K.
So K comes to 54.9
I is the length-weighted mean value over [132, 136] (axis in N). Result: 53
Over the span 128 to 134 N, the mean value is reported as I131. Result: 56.3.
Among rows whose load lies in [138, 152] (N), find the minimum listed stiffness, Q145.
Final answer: 47.1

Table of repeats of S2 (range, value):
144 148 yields 58.3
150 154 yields 61.2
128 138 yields 60.4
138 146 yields 54.9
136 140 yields 47.2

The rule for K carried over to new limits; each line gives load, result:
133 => 54.1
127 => 55.6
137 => 47.2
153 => 61.2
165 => 36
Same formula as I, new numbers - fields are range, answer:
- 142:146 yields 53.6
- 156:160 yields 59.3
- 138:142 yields 49.1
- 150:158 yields 60.6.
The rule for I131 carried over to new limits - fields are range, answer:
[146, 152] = 60.7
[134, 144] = 49.9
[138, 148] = 52.7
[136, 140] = 47.2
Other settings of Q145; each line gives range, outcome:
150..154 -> 60.4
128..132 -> 54.5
